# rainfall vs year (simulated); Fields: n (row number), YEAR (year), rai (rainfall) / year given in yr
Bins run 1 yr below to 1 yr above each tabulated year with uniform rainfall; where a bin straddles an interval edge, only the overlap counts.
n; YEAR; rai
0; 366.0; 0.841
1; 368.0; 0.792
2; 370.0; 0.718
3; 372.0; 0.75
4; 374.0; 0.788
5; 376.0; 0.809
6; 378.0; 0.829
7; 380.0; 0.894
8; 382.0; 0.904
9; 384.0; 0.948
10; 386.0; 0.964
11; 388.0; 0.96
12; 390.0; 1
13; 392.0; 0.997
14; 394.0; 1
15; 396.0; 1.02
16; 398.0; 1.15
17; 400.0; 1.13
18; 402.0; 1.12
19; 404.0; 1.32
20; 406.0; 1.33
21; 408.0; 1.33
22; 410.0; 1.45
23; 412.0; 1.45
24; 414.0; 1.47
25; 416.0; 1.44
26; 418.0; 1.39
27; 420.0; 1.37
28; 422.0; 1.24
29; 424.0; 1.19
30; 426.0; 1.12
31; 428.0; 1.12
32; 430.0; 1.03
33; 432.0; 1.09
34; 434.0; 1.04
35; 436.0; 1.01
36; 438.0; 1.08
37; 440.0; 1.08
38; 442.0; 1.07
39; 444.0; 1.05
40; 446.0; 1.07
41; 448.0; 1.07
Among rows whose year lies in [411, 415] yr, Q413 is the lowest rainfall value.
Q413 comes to 1.45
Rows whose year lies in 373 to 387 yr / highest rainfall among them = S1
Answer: 0.964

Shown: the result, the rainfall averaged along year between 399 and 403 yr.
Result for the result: 1.12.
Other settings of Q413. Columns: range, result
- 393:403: 1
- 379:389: 0.894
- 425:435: 1.03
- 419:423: 1.24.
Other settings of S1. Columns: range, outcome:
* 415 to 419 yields 1.44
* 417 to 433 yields 1.39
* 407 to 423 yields 1.47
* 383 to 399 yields 1.15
